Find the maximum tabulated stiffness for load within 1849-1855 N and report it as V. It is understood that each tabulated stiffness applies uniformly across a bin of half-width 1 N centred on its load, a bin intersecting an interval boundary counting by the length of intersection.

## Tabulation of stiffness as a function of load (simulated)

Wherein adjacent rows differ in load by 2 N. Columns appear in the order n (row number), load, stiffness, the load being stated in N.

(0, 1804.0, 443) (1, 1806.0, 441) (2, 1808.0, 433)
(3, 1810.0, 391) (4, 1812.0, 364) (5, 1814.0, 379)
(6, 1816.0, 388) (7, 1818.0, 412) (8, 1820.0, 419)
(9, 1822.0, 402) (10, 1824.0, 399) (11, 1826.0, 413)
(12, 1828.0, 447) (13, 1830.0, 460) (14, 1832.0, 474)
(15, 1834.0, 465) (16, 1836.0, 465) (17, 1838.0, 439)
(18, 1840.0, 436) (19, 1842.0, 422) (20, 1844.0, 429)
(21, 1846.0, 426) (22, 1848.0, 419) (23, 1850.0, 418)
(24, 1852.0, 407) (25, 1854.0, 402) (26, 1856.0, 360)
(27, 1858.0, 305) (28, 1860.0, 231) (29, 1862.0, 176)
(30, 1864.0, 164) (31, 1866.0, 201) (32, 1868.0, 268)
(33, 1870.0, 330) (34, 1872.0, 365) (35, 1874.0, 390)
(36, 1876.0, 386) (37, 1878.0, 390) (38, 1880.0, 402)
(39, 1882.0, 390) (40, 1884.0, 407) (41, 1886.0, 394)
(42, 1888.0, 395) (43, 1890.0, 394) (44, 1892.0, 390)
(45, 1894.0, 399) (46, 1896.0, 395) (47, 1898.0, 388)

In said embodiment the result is 418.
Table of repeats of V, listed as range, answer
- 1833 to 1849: 465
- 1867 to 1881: 402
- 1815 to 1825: 419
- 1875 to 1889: 407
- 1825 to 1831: 460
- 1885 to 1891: 395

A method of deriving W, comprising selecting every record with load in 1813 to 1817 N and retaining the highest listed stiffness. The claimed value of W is 388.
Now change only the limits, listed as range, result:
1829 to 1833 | 474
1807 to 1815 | 433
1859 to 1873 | 365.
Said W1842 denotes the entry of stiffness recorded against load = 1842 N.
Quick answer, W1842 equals 422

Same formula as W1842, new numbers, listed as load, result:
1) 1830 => 460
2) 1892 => 390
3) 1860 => 231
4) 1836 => 465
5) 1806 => 441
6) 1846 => 426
